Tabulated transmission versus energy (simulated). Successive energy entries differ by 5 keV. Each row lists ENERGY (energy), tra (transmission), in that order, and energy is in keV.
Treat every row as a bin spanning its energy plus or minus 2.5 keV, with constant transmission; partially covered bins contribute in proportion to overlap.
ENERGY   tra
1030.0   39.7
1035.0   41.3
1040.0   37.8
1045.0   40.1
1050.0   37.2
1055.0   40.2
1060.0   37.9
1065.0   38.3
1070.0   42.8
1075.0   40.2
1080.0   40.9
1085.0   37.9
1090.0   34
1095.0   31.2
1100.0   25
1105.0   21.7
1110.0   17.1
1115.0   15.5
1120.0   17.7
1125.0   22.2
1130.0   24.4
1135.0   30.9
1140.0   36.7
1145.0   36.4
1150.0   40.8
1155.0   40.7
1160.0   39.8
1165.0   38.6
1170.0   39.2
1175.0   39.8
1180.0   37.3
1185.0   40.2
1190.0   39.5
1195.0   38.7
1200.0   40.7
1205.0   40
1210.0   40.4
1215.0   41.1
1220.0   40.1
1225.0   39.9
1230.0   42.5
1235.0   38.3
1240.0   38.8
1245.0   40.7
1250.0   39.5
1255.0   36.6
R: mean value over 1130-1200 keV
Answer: 37.9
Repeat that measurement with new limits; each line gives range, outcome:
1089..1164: 29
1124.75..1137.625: 26.6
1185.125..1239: 40.1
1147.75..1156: 40.8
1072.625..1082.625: 40.5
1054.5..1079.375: 39.9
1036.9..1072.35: 39.2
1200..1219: 40.5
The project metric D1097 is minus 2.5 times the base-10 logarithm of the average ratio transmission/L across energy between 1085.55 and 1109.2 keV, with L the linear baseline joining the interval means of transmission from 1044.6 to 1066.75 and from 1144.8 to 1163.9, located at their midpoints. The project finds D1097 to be 0.361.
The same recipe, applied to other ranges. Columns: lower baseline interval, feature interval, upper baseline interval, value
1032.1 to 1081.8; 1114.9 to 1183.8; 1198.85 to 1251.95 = 0.19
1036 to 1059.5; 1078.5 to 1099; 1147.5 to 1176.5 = 0.13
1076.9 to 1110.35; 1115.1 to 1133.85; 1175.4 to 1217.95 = 0.49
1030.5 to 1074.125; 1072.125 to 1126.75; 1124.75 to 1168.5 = 0.33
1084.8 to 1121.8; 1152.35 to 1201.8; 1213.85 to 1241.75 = -0.17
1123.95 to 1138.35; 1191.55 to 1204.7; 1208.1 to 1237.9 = -0.09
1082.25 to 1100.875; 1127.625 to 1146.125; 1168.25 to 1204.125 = 0.13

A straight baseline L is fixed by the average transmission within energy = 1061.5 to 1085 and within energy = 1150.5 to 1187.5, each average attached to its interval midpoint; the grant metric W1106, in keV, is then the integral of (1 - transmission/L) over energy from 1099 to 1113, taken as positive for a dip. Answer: 6.8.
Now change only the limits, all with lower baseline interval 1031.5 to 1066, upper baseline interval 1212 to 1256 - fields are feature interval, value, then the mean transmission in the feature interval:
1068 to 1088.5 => -0.5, 40.1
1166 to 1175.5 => 0.1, 39.3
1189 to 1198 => 0.1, 39.1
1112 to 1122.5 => 6.1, 16.6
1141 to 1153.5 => 0.3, 38.5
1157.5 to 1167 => 0.1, 39.2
